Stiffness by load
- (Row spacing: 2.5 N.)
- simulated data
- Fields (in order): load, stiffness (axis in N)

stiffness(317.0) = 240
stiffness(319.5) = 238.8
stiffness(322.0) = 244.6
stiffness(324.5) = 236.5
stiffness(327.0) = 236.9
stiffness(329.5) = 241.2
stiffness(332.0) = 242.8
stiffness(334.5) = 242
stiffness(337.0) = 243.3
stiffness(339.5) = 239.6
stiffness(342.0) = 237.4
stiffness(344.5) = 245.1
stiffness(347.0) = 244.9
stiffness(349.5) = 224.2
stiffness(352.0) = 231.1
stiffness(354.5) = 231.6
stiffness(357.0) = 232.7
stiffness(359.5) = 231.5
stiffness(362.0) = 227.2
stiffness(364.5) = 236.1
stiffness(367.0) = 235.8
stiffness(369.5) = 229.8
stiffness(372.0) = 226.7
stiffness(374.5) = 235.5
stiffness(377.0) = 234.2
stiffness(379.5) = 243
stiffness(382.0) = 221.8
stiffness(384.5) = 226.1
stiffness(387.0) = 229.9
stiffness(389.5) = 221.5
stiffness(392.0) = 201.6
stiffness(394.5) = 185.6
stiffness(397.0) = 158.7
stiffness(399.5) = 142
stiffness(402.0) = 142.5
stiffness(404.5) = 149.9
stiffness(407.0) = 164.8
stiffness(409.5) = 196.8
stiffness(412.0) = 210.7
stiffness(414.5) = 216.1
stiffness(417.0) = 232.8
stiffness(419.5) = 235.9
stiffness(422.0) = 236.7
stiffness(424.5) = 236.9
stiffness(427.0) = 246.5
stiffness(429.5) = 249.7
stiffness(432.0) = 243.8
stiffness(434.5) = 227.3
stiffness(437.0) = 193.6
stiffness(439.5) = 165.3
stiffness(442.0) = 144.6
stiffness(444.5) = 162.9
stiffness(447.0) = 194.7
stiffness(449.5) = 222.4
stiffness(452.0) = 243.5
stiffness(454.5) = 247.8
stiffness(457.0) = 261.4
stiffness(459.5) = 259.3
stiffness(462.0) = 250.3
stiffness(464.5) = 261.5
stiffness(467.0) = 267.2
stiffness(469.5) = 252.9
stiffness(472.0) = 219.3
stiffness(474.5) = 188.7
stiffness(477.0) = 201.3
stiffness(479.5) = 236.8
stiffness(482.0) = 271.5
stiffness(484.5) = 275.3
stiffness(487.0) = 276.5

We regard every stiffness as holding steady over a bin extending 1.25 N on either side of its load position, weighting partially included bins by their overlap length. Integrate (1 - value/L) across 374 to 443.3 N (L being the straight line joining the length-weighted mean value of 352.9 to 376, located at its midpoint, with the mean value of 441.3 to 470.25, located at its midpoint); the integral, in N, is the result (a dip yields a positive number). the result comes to 7.6 N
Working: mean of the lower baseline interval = 232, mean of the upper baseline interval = 232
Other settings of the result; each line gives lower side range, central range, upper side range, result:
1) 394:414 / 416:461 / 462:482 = -4.4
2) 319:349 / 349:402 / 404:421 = 1.0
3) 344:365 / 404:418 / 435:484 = 1.9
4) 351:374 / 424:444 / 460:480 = 2.0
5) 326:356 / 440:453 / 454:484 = 2.8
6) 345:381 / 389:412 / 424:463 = 5.4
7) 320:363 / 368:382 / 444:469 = 0.3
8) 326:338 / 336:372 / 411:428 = 0.6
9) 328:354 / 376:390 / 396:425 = -1.2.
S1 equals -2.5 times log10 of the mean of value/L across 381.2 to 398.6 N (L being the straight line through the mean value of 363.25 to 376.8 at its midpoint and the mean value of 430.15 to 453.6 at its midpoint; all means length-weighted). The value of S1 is 0.10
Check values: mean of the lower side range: 233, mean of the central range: 205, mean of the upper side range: 202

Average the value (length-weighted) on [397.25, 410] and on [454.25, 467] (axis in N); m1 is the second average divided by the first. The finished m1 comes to 1.6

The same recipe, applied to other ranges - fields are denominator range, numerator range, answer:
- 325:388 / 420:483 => 0.97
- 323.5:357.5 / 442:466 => 0.96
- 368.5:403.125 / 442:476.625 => 1.11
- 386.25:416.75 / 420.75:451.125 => 1.13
